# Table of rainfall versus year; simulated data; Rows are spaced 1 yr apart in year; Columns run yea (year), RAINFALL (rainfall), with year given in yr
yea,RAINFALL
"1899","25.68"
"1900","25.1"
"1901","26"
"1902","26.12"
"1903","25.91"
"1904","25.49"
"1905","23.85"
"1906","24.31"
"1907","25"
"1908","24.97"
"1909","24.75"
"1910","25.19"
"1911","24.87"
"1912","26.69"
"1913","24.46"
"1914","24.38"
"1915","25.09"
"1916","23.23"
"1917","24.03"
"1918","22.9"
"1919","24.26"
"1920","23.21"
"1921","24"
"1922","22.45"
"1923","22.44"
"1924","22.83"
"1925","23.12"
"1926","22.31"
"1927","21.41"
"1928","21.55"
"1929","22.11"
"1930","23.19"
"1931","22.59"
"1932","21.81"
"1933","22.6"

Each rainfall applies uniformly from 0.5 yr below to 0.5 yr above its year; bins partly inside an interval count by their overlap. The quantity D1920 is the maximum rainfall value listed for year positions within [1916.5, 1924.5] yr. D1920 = 24.26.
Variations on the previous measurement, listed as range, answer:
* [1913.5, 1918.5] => 25.09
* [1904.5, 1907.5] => 25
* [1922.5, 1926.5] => 23.12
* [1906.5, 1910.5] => 25.19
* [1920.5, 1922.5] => 24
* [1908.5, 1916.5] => 26.69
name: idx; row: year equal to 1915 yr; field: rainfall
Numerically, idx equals 25.09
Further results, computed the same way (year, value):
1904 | 25.49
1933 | 22.6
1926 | 22.31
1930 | 23.19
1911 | 24.87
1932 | 21.81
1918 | 22.9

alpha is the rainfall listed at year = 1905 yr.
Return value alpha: 23.85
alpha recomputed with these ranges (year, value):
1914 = 24.38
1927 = 21.41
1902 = 26.12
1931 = 22.59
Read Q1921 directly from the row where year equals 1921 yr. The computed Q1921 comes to 24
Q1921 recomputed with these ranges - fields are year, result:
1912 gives 26.69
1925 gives 23.12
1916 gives 23.23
